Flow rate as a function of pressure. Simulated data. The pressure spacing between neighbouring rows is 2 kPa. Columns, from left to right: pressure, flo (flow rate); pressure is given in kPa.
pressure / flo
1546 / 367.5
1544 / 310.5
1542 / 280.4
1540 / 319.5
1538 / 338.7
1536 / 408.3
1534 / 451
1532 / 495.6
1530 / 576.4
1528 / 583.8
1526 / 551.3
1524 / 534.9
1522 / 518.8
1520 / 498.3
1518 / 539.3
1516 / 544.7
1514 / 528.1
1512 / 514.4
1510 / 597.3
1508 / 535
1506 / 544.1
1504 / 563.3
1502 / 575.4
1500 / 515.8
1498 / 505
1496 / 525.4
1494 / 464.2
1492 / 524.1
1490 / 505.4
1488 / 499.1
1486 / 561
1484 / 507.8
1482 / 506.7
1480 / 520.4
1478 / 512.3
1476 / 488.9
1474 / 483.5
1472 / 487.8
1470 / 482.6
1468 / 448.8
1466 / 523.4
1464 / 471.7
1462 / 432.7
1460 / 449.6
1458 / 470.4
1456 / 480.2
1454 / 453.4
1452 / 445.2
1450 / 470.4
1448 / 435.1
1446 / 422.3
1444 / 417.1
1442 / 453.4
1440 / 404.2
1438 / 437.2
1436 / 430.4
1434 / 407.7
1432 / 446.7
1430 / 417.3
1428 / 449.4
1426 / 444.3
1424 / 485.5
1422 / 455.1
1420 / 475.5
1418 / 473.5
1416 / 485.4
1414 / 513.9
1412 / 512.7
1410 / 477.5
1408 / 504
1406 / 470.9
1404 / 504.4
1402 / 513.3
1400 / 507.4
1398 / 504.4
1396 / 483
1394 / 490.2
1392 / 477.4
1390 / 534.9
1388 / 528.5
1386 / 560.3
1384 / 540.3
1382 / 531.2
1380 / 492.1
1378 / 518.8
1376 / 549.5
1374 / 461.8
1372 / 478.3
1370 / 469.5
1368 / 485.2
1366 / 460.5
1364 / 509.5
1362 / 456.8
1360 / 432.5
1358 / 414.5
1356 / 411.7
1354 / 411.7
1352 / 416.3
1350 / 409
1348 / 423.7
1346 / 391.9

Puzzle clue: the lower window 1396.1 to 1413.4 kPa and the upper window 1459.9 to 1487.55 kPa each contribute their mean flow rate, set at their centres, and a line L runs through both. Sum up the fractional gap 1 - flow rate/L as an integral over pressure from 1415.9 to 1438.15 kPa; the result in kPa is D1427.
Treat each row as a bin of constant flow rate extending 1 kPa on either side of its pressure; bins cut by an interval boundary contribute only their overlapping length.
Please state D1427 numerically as 2.1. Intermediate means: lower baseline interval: 499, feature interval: 450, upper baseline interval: 493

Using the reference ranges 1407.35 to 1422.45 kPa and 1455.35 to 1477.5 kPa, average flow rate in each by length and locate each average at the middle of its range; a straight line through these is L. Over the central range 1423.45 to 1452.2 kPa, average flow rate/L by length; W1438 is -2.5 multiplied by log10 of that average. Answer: 0.11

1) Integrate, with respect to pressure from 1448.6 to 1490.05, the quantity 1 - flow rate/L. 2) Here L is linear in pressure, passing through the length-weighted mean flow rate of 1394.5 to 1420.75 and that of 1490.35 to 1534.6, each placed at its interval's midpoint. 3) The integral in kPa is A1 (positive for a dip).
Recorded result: 2.5 kPa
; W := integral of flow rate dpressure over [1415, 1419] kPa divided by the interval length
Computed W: 479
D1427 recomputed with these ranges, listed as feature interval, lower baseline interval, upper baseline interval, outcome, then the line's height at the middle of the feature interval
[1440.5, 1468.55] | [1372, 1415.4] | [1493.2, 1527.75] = 3.60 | 521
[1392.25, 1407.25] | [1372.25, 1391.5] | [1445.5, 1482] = 0.44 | 511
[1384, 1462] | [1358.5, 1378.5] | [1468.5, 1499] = 3.11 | 491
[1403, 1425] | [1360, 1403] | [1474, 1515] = 0.88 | 507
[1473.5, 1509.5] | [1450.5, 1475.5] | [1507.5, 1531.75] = -1.01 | 506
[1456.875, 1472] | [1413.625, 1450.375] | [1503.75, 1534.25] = 0.35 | 481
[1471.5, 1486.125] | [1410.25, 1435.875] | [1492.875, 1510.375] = 0.21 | 513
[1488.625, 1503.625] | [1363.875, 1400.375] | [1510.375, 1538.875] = -0.30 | 508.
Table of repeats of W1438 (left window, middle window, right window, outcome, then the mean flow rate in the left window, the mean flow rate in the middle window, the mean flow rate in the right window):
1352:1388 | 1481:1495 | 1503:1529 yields 0.04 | 481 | 510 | 543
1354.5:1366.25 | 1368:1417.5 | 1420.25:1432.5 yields -0.13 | 445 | 504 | 451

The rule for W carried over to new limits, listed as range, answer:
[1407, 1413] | 498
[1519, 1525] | 517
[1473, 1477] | 486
